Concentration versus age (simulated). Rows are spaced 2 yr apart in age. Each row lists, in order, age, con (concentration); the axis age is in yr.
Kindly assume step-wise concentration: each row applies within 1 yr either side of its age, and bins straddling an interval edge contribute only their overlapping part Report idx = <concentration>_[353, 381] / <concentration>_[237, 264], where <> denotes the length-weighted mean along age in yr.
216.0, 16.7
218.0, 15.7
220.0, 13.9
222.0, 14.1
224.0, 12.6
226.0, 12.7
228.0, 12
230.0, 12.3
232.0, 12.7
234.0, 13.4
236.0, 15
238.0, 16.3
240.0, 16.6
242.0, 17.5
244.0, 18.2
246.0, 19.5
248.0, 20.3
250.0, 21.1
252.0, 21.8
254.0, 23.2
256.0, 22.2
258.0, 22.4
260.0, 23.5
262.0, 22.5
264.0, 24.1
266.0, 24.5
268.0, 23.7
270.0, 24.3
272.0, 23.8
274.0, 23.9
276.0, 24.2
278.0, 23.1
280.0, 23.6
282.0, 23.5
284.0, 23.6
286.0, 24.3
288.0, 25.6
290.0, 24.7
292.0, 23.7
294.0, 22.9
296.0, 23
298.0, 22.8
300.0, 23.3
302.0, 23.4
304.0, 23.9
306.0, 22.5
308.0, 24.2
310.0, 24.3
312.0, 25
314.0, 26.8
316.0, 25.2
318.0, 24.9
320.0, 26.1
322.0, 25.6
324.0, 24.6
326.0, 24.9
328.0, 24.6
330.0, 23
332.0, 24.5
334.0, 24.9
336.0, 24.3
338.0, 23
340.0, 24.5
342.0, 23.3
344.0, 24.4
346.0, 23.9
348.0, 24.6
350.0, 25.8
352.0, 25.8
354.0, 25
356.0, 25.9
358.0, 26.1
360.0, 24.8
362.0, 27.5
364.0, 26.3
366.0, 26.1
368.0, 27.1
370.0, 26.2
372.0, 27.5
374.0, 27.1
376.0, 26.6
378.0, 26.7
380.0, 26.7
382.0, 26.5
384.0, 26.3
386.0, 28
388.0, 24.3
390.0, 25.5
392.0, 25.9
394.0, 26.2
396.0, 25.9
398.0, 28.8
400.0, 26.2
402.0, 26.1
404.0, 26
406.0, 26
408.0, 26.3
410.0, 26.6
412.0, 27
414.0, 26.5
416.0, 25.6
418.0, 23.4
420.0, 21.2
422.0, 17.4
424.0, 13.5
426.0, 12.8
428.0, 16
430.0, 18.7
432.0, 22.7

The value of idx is 1.3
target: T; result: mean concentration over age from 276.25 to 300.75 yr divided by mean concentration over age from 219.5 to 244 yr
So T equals 1.66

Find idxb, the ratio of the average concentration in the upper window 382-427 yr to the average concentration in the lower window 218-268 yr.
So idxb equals 1.35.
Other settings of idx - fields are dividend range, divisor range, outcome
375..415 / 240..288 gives 1.17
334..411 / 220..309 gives 1.25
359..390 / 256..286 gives 1.12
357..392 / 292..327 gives 1.09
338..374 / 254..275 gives 1.09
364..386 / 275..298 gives 1.12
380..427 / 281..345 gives 1.01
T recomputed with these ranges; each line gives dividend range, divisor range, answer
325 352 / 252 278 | 1.04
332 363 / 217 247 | 1.68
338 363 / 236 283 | 1.15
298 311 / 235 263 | 1.18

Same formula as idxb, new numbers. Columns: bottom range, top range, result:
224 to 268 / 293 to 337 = 1.30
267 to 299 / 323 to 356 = 1.03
